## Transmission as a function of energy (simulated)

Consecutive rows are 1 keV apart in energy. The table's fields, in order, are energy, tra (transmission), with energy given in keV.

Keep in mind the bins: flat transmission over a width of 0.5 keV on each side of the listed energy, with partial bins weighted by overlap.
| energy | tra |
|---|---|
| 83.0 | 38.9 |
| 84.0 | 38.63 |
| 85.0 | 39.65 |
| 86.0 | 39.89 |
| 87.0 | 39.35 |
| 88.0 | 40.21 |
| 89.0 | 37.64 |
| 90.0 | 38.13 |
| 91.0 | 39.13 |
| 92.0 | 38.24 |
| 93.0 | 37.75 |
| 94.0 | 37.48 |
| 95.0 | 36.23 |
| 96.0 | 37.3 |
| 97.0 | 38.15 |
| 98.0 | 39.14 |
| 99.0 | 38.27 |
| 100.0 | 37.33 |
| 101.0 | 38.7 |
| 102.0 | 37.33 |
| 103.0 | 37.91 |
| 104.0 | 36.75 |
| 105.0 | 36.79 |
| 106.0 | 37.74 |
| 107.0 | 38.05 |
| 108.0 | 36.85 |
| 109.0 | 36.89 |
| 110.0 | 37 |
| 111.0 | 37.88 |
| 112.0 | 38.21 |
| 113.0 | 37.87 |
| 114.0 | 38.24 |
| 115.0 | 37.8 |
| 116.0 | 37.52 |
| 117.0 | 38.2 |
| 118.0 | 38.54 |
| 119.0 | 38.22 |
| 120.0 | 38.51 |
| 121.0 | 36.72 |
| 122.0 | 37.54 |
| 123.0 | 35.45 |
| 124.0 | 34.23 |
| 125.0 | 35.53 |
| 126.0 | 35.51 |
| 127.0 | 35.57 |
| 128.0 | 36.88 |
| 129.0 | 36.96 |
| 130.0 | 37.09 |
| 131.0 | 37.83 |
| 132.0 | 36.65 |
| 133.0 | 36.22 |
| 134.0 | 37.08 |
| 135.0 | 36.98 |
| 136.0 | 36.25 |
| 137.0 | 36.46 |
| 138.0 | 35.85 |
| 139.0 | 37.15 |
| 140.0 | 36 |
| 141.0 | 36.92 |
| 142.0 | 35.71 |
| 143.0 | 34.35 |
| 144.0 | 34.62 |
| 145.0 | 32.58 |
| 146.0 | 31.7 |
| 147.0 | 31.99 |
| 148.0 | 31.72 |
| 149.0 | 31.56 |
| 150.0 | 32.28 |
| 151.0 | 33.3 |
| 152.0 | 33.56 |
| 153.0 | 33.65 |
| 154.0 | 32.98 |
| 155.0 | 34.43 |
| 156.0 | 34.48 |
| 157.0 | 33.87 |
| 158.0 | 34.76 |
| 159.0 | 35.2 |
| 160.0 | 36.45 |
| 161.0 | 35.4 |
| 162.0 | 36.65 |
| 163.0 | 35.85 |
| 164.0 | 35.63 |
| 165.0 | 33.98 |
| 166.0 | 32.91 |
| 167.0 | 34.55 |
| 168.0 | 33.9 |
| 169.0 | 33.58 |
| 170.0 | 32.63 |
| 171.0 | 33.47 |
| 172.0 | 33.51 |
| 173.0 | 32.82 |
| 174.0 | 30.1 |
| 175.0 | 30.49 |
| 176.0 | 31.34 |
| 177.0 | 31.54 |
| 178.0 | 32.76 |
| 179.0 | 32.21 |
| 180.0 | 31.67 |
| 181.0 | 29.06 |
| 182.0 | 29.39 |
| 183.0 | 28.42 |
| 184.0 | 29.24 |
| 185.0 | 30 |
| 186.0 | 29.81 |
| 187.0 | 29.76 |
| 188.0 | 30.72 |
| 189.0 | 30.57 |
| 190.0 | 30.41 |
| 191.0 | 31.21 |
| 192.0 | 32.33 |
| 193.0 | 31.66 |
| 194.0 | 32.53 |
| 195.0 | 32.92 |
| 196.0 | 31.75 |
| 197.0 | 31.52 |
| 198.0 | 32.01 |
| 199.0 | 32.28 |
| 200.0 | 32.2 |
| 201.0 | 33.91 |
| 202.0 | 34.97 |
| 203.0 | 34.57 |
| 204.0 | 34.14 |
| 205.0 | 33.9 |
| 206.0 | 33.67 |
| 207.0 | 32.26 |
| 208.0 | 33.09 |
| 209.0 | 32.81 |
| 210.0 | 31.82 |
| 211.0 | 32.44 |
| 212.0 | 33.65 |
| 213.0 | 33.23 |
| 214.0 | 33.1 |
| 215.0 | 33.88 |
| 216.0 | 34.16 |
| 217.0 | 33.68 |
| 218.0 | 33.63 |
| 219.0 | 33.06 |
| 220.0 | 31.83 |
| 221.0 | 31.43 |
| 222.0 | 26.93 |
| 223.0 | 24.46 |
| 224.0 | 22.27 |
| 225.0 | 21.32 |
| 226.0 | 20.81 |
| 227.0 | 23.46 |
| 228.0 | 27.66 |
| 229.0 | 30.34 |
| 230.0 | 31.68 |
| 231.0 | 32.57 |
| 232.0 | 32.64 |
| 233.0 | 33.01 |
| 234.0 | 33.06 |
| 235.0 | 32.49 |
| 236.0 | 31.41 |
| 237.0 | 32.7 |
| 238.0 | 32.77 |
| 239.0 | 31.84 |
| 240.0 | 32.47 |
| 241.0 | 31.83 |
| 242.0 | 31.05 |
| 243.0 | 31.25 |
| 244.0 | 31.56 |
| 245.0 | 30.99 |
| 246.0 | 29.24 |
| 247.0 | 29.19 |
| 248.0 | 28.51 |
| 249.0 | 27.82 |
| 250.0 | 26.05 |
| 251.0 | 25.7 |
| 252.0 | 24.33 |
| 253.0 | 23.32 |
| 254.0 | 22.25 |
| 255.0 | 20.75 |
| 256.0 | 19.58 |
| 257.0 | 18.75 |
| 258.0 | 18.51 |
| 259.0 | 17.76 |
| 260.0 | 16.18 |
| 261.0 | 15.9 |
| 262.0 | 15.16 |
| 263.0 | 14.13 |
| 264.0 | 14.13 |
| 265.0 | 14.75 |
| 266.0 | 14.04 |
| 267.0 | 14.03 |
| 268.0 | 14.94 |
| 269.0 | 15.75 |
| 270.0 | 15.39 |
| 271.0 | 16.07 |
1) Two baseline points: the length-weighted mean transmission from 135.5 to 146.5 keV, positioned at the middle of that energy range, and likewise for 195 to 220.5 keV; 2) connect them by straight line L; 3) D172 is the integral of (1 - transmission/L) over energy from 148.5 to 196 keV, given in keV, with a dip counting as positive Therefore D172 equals 2.4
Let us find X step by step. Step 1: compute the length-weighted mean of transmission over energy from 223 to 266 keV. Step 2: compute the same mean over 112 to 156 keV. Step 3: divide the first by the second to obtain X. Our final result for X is 0.7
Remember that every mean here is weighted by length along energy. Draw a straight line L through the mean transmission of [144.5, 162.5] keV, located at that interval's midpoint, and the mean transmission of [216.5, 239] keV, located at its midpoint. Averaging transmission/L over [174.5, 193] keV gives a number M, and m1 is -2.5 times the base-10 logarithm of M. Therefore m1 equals 0.05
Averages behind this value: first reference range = 33.7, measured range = 30.6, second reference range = 29.7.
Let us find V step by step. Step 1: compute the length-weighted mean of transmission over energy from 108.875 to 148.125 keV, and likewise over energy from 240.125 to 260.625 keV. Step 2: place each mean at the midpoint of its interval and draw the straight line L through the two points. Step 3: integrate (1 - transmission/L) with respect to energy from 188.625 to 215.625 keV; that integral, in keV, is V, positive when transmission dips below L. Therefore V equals -2.8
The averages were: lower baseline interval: 36.3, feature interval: 32.7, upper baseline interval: 25.3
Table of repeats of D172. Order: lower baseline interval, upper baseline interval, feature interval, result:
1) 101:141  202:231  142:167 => 0.63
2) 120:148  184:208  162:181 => 0.35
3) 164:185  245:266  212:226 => -2.11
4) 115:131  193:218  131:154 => 0.84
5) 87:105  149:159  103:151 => -0.70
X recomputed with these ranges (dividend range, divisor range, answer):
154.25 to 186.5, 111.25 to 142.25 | 0.89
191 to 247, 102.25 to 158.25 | 0.87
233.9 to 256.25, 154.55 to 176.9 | 0.85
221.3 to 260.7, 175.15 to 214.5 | 0.85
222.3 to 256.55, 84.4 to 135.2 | 0.75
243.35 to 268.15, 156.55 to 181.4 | 0.64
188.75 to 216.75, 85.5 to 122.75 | 0.86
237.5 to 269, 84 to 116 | 0.61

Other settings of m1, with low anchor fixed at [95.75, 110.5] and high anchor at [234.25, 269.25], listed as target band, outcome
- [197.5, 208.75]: -0.176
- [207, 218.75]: -0.206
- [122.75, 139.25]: -0.040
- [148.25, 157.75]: -0.011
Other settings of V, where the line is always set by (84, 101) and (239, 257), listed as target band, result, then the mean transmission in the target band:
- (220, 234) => 0.4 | 27.9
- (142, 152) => 0.5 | 32.9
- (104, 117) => -0.2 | 37.6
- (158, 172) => -0.6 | 34.6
